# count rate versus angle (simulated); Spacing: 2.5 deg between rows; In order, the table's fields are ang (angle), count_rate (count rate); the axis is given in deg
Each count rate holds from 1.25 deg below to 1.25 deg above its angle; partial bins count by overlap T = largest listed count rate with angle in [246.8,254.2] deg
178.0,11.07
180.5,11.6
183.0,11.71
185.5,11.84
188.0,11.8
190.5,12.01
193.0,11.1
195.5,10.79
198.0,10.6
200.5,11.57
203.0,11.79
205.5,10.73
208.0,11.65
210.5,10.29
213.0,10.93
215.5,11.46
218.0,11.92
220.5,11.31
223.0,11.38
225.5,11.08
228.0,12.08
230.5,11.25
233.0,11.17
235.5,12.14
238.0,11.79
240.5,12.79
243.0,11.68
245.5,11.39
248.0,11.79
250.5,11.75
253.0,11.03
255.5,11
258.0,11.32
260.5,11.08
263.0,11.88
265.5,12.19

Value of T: 11.79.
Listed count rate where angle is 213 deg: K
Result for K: 10.93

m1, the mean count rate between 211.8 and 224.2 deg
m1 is 11.4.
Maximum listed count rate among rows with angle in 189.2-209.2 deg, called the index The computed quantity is 12.01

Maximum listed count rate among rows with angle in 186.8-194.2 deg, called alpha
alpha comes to 12.01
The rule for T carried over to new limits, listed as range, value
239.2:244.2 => 12.79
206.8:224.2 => 11.92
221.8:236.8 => 12.14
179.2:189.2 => 11.84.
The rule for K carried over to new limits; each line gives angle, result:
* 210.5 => 10.29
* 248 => 11.79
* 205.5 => 10.73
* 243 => 11.68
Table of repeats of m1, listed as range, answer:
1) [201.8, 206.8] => 11.3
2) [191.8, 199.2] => 10.8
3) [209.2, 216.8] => 10.9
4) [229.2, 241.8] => 11.8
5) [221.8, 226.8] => 11.2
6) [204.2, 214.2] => 10.9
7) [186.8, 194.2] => 11.6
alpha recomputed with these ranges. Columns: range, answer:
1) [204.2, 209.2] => 11.65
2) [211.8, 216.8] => 11.46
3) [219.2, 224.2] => 11.38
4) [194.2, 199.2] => 10.79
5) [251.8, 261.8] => 11.32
